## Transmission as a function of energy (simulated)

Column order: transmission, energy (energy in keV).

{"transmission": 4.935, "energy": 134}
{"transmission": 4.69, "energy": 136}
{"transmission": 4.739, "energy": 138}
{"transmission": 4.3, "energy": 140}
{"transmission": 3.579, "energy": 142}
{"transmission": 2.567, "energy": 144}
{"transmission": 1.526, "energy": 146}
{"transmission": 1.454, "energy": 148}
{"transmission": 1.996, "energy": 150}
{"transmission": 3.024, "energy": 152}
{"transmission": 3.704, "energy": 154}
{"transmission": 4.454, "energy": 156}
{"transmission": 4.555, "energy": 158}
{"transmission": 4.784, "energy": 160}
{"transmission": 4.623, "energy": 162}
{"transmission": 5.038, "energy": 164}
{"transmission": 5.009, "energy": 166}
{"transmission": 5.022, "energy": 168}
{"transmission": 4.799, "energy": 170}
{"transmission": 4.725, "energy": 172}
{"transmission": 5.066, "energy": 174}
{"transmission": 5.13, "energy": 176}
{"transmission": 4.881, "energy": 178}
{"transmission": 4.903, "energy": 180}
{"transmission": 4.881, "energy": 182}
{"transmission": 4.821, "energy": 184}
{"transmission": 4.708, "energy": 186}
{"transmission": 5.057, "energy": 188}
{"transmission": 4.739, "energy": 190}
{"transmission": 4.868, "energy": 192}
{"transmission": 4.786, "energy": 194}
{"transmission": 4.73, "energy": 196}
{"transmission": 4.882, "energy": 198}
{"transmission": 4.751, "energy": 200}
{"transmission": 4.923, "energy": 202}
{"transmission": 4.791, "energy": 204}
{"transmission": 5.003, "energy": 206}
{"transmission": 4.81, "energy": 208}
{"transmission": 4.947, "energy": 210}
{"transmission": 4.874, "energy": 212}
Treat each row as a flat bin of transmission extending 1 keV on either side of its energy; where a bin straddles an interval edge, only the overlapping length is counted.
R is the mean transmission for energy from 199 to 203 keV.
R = 4.84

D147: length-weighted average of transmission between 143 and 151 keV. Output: 1.89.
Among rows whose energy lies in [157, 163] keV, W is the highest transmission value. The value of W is 4.784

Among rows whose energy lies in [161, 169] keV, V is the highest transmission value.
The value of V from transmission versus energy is 5.038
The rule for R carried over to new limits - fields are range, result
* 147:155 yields 2.54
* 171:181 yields 4.94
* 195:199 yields 4.81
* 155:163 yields 4.6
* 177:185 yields 4.87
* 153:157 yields 4.08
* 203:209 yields 4.87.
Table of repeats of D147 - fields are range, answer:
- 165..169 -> 5.02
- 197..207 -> 4.87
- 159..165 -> 4.82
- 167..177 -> 4.95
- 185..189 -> 4.88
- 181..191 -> 4.84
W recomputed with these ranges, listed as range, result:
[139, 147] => 4.3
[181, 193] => 5.057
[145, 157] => 4.454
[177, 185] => 4.903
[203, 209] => 5.003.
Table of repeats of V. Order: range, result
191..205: 4.923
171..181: 5.13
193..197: 4.786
